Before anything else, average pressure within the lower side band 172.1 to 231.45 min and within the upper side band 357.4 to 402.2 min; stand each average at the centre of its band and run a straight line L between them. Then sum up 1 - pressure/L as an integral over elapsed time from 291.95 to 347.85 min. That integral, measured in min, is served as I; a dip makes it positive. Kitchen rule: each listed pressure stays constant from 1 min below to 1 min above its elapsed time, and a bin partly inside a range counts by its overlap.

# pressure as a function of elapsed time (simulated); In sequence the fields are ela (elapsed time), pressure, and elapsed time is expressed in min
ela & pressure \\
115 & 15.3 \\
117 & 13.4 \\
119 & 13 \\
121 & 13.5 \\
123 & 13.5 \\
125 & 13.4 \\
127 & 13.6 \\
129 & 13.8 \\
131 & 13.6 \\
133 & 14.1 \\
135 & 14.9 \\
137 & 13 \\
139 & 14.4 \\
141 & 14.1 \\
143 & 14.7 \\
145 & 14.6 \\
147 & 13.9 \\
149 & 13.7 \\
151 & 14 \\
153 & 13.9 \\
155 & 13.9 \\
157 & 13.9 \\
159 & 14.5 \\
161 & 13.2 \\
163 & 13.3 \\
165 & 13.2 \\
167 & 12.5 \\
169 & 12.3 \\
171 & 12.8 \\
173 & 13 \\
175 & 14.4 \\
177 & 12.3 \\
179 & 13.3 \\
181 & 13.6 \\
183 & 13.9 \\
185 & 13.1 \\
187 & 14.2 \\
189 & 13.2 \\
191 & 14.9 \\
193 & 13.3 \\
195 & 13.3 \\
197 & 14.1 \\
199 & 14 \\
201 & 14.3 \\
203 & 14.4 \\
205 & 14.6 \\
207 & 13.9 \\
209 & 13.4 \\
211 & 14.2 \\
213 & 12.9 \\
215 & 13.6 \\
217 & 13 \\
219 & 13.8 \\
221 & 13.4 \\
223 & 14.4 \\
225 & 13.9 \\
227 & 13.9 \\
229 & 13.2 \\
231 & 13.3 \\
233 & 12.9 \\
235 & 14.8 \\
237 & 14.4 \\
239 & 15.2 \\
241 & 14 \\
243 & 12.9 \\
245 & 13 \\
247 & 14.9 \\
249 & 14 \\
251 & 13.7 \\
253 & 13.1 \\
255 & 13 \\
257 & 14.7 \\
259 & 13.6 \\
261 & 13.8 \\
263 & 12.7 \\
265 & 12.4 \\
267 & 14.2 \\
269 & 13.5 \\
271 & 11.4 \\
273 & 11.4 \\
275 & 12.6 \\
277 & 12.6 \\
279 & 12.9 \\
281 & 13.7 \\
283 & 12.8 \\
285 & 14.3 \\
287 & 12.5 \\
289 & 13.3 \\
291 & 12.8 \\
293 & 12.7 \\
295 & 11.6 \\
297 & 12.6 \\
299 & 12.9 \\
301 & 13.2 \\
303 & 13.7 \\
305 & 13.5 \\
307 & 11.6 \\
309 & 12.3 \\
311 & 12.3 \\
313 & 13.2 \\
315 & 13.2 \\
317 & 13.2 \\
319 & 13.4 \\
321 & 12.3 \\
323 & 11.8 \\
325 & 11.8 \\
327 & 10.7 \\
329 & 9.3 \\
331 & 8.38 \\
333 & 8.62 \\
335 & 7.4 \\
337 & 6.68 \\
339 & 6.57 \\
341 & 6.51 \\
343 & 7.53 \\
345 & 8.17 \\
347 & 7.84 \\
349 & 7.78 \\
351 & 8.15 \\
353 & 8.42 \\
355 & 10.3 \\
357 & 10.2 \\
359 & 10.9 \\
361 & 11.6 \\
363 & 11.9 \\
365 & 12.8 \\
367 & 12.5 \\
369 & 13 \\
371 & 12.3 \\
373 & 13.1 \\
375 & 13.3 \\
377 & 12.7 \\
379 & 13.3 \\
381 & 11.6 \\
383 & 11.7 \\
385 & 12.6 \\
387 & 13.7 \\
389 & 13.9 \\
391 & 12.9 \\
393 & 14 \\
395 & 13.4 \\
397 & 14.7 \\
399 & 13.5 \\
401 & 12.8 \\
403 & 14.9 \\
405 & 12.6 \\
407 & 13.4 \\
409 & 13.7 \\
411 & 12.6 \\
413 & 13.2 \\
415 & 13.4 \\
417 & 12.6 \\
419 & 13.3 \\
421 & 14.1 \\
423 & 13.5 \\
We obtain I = 9.7 min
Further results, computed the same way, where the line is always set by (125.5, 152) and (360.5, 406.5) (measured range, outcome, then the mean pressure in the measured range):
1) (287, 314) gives 1.2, 12.7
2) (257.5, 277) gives 0.9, 12.9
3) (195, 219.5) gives -0.2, 13.8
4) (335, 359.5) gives 9.3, 8.17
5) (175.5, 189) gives 0.4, 13.4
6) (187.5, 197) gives 0.0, 13.7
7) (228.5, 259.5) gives -0.5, 13.8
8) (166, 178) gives 0.9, 12.9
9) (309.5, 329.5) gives 1.6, 12.2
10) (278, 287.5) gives 0.1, 13.3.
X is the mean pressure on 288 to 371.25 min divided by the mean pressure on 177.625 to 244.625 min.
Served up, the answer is 0.79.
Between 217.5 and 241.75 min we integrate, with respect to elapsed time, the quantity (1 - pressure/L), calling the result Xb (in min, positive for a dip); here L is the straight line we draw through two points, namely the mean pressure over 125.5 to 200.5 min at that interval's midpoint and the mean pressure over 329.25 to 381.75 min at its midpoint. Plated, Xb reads -2.9 min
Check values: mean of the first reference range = 13.7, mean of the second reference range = 10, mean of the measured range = 13.9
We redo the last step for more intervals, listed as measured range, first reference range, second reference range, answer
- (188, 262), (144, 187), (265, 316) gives -3.54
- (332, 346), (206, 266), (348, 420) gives 5.95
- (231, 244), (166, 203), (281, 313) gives -0.77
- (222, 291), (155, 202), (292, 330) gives -3.12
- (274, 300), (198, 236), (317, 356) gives -4.25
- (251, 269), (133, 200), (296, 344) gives -2.16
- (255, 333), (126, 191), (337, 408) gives -1.63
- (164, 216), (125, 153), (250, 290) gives 0.33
